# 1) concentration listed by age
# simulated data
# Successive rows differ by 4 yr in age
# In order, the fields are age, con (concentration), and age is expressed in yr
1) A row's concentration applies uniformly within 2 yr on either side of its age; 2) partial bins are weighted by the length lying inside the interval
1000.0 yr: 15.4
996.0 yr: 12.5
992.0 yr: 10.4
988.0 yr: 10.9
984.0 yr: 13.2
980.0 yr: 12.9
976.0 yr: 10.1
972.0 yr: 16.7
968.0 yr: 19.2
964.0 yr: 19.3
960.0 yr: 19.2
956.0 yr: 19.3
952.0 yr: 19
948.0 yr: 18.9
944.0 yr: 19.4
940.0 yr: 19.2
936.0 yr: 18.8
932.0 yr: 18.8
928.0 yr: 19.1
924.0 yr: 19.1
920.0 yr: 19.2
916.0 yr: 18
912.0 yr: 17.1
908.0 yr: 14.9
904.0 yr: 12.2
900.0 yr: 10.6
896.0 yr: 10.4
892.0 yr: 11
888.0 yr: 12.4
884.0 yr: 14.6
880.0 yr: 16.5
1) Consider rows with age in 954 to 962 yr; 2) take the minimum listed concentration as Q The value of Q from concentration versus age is 19.2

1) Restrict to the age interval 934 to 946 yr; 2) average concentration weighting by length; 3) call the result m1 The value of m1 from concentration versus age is 19.1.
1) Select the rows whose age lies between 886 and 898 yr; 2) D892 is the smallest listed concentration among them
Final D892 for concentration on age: 10.4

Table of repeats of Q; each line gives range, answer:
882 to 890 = 12.4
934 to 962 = 18.8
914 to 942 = 18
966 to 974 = 16.7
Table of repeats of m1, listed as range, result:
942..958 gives 19.1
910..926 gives 18.4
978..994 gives 11.8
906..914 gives 16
